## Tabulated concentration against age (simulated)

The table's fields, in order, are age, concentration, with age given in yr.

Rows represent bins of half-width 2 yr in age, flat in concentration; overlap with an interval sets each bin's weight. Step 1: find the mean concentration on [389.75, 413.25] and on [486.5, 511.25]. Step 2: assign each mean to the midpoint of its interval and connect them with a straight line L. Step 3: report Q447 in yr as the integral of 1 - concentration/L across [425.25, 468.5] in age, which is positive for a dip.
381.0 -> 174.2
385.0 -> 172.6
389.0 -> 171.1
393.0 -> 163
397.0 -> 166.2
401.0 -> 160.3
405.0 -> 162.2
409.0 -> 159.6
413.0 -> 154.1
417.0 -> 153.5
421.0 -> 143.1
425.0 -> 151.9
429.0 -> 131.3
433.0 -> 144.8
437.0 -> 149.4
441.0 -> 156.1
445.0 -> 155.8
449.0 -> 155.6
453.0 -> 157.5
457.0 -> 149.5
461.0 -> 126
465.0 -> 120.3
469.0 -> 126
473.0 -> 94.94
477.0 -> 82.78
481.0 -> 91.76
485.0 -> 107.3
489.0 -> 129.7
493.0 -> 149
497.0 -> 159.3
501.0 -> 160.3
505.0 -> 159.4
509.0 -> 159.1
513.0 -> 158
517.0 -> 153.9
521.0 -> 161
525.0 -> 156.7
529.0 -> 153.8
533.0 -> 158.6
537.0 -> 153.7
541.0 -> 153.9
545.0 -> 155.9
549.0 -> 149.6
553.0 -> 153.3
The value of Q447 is 3.6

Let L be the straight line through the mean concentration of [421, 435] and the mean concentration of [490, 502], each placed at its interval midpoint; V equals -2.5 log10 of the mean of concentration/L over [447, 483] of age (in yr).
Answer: 0.21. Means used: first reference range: 143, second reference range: 154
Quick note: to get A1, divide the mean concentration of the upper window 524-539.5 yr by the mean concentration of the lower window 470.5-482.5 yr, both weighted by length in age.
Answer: 1.70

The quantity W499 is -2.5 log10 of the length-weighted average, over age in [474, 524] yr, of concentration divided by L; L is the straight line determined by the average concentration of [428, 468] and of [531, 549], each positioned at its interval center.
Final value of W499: 0.09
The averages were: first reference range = 144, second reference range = 155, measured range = 139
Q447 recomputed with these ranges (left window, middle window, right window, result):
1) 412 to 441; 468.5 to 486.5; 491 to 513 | 6.53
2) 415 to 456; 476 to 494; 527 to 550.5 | 4.78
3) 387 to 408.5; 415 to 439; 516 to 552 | 2.46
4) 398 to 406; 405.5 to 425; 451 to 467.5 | 0.38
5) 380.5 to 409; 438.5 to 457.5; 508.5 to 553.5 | 0.80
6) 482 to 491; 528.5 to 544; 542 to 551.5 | -0.94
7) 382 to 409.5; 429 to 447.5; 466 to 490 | -2.13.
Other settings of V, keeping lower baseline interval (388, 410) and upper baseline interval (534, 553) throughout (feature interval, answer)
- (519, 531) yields -0.016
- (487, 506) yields 0.040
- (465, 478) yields 0.442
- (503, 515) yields -0.020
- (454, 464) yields 0.157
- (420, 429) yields 0.124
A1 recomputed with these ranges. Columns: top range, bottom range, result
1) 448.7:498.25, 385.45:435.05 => 0.81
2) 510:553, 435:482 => 1.18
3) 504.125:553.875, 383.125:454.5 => 1.00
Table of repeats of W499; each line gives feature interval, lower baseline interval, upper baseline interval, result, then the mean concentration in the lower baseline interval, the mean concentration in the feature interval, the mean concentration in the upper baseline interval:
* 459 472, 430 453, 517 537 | 0.249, 152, 122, 157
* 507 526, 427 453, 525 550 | -0.030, 150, 158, 155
